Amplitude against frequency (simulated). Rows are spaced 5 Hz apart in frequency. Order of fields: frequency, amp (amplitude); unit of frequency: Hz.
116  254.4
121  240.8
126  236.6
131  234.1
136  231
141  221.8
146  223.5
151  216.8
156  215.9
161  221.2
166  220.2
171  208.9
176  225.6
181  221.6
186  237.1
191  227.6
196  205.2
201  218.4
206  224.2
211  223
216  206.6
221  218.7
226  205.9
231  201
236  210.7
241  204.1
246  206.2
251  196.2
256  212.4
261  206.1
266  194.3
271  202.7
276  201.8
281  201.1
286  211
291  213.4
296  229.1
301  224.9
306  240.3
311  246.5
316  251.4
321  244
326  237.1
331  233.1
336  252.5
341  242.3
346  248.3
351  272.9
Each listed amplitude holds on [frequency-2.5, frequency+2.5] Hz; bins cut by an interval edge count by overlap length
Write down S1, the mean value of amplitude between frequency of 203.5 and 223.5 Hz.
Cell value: 218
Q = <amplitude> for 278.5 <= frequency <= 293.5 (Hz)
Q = 208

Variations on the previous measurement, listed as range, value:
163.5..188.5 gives 223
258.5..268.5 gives 200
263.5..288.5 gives 202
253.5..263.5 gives 209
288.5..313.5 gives 231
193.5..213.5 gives 218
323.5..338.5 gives 241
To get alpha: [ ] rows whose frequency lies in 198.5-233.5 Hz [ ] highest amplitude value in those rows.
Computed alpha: 224.2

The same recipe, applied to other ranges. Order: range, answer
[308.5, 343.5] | 252.5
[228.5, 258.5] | 212.4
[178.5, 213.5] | 237.1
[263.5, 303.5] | 229.1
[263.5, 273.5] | 202.7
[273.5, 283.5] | 201.8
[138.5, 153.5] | 223.5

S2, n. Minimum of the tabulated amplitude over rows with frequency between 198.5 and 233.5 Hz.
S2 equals 201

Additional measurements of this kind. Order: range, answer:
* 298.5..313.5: 224.9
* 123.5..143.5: 221.8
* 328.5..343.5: 233.1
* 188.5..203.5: 205.2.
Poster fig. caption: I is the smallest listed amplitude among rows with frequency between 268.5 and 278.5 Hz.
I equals 201.8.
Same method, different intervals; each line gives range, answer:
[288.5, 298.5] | 213.4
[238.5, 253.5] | 196.2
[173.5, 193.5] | 221.6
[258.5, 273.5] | 194.3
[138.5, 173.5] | 208.9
